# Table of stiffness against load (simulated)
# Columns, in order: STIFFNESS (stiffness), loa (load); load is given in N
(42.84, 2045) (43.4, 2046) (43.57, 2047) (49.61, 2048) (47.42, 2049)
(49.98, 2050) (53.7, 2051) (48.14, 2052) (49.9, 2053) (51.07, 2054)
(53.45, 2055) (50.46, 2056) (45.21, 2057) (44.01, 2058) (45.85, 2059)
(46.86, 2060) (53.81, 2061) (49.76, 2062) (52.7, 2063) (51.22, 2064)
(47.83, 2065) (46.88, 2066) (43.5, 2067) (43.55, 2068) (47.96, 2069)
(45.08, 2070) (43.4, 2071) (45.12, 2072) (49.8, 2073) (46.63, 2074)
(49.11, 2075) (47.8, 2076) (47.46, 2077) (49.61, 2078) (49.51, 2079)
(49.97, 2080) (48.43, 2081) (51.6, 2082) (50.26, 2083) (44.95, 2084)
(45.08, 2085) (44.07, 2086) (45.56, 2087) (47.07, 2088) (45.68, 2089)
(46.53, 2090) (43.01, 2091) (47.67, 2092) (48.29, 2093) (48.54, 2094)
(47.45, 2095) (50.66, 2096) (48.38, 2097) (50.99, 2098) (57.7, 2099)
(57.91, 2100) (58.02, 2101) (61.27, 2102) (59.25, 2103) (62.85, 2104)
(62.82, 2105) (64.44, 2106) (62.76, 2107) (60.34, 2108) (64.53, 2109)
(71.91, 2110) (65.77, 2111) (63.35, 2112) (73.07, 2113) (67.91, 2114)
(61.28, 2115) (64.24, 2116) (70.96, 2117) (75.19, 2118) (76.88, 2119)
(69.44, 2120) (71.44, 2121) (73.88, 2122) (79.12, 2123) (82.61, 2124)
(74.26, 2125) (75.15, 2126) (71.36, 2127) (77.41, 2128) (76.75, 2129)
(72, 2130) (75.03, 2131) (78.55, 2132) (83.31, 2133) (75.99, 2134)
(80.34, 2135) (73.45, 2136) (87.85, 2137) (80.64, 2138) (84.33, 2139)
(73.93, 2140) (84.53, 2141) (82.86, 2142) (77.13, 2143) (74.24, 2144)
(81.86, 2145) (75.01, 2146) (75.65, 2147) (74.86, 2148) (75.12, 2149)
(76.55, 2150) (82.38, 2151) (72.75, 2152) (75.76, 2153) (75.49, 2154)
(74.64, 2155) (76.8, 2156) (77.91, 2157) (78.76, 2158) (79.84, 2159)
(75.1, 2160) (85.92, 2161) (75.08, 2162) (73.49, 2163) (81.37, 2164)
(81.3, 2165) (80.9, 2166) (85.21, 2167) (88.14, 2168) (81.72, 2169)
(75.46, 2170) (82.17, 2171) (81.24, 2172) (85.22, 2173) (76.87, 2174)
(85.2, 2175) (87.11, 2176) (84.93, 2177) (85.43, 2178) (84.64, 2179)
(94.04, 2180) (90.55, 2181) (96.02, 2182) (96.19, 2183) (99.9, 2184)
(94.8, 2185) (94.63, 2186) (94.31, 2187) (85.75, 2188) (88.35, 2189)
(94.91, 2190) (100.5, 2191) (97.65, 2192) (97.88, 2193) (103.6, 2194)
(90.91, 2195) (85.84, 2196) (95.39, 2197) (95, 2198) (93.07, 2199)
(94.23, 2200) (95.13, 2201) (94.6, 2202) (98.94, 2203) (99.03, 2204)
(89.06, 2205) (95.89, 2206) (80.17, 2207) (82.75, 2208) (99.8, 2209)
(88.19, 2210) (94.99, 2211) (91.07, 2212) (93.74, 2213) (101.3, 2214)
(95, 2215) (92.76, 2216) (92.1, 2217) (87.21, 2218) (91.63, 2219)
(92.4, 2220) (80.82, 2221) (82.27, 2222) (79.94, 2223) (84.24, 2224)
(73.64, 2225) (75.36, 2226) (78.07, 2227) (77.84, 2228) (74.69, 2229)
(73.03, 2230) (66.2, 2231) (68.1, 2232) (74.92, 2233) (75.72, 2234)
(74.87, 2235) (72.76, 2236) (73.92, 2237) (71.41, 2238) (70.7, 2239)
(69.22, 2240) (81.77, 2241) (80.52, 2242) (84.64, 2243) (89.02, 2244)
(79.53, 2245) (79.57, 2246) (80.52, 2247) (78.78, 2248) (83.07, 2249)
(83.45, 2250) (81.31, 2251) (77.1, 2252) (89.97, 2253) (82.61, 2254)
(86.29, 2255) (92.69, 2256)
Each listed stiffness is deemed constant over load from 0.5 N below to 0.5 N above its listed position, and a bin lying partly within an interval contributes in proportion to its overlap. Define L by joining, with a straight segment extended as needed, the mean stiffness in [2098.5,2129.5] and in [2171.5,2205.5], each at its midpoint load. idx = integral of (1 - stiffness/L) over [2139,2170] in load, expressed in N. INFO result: 1.0 N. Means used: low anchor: 68.2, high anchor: 92.1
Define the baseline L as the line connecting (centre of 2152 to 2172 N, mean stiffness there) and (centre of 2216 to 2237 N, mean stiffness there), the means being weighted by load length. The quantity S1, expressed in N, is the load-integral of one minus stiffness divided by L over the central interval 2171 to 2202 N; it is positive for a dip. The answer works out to -4.9 N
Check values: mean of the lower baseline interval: 79.1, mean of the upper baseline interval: 79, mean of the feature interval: 91.5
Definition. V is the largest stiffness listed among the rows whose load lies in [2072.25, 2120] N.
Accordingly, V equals 76.88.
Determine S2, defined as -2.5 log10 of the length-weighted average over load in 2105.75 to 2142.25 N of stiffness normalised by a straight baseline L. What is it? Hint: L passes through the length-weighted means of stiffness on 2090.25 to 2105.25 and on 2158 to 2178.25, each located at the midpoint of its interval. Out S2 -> -0.15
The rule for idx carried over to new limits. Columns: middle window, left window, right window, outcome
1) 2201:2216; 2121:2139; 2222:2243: -3.45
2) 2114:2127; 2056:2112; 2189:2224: -1.88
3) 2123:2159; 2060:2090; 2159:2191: -2.37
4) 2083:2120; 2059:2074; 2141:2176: 1.52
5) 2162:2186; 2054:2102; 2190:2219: -0.80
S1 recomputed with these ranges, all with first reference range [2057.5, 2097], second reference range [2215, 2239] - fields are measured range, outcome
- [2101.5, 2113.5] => -2.33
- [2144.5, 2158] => -2.90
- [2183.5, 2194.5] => -3.81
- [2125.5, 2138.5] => -4.07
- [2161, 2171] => -2.19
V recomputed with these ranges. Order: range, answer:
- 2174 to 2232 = 103.6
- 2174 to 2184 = 99.9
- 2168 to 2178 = 88.14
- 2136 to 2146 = 87.85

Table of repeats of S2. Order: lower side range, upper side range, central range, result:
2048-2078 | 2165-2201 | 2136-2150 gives -0.04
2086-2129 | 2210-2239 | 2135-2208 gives -0.17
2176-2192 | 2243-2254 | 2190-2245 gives 0.02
